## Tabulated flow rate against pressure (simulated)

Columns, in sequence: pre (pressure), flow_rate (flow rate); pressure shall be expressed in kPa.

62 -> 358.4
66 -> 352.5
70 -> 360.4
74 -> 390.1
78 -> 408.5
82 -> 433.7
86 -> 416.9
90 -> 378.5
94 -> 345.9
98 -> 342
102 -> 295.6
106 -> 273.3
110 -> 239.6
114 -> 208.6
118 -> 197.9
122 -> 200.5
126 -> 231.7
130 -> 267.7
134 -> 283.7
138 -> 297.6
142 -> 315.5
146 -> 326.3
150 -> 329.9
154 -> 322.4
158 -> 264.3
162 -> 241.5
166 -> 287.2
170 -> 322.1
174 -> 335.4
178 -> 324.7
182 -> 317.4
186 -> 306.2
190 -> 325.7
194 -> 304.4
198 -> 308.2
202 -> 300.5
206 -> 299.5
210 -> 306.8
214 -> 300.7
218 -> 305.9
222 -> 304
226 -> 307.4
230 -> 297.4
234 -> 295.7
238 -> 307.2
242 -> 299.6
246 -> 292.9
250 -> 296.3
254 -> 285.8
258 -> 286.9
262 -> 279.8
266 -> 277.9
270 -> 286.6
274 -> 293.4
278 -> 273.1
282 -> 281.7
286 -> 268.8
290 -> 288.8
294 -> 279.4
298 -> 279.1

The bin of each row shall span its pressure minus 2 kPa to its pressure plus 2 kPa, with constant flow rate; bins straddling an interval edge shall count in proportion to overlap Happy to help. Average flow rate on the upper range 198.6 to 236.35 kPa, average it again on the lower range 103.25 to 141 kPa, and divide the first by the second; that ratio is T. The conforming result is 1.2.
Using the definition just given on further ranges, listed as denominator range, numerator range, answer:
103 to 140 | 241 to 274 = 1.17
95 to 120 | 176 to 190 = 1.21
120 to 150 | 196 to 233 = 1.09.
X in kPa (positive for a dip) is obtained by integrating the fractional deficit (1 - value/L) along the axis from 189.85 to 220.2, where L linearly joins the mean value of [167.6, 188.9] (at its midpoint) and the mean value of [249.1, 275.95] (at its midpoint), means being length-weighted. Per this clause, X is 0.4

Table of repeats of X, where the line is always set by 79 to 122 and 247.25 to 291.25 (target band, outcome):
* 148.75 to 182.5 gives -0.5 kPa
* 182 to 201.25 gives -1.0 kPa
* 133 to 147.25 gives -0.1 kPa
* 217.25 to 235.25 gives -0.7 kPa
